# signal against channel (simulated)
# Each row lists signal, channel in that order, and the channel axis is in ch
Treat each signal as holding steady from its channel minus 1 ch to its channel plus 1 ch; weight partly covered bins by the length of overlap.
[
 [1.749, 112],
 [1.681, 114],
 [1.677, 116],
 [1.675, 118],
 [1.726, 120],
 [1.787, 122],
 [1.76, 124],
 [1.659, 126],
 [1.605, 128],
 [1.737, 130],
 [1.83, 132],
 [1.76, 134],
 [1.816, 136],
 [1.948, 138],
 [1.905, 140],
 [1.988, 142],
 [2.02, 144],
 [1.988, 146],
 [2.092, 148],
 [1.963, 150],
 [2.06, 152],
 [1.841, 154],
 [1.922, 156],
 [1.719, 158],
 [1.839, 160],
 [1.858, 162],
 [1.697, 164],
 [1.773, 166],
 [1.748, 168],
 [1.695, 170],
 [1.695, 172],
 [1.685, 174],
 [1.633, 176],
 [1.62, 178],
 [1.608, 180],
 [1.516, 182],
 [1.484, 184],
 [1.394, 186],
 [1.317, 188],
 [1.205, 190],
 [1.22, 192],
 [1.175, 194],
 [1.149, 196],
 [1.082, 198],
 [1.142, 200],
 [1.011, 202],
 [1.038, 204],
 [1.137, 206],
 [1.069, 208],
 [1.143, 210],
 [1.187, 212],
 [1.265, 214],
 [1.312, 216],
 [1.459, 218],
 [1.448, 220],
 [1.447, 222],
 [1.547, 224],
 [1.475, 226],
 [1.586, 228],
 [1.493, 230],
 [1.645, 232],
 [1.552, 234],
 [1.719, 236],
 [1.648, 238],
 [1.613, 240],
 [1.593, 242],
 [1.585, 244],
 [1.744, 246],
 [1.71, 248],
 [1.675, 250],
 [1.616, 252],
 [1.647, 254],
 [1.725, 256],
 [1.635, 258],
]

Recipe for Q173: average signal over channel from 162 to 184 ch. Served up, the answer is 1.67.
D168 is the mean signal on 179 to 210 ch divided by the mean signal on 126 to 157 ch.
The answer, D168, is 0.65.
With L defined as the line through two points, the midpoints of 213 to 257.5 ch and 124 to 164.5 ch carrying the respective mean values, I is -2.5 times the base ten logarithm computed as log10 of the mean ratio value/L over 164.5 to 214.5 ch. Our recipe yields 0.25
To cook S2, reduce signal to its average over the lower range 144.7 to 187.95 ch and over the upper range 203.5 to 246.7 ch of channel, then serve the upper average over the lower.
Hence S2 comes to 0.83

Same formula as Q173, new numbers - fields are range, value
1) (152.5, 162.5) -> 1.85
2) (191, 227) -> 1.24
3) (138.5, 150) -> 1.99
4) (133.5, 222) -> 1.56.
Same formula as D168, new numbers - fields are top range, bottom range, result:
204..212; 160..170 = 0.63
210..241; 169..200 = 1.04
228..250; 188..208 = 1.44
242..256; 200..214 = 1.49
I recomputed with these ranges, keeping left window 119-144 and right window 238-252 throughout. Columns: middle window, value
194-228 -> 0.328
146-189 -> 0.017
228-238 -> 0.041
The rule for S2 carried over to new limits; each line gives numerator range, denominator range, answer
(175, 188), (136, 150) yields 0.77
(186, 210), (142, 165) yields 0.60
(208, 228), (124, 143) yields 0.75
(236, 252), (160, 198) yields 1.09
